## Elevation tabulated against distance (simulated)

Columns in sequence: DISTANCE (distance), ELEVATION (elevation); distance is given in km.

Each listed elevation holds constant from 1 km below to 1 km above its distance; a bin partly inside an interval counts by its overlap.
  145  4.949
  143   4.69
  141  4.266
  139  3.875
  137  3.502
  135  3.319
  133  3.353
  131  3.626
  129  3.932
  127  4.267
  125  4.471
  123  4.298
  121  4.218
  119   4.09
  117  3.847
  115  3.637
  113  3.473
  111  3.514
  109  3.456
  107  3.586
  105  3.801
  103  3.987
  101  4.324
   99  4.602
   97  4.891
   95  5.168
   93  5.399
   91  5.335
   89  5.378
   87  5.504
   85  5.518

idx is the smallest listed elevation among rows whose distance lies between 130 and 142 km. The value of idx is 3.319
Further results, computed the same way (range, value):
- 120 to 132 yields 3.626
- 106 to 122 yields 3.456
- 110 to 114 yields 3.473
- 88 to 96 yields 5.168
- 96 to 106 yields 3.801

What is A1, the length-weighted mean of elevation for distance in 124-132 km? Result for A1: 4.07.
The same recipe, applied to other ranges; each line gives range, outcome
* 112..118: 3.65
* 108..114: 3.48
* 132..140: 3.51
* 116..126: 4.18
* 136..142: 3.88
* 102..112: 3.67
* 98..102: 4.46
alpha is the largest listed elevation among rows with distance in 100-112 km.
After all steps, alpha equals 4.324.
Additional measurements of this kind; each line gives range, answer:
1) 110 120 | 4.09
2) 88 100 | 5.399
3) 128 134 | 3.932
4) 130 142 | 4.266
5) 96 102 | 4.891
